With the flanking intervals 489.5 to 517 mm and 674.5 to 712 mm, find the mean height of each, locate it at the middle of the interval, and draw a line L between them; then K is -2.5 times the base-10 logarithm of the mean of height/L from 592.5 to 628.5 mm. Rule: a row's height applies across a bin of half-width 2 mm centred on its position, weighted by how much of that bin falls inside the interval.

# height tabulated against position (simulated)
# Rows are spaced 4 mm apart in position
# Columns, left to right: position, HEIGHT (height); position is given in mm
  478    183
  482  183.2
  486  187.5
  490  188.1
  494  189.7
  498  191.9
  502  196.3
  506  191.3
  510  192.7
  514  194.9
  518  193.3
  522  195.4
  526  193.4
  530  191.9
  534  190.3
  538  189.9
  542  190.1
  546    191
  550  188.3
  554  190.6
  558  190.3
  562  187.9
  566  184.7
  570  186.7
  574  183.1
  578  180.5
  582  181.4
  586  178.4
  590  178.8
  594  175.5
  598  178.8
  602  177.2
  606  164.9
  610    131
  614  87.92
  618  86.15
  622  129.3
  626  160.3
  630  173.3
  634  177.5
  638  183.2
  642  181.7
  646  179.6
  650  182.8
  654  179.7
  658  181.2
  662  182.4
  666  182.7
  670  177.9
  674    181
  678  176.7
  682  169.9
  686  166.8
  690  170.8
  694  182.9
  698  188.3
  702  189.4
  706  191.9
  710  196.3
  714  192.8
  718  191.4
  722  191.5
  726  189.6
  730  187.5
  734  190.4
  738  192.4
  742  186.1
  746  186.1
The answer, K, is 0.28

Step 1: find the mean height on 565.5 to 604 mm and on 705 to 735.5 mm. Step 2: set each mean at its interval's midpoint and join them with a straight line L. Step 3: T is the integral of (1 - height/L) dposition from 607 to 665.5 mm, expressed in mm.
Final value 8.1 mm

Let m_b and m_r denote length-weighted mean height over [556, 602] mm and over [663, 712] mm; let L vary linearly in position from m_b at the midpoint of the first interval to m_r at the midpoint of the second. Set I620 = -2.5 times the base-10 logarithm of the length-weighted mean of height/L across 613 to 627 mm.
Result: 0.50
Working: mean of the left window 182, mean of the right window 181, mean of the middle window 115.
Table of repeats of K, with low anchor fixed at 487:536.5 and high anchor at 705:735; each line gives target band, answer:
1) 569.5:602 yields 0.07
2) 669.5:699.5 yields 0.09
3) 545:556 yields 0.01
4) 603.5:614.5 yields 0.38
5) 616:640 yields 0.26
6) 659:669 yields 0.06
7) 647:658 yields 0.06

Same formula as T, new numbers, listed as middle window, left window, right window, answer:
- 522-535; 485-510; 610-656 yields -0.68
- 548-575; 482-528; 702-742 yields 0.58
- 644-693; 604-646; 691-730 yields -2.41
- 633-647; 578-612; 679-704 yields -0.51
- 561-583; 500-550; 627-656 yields 0.35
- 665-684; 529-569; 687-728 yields 1.10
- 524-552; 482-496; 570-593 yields -1.02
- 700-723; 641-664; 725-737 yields -0.60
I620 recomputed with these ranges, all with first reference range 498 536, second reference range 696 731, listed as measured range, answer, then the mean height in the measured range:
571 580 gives 0.06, 182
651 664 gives 0.06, 181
